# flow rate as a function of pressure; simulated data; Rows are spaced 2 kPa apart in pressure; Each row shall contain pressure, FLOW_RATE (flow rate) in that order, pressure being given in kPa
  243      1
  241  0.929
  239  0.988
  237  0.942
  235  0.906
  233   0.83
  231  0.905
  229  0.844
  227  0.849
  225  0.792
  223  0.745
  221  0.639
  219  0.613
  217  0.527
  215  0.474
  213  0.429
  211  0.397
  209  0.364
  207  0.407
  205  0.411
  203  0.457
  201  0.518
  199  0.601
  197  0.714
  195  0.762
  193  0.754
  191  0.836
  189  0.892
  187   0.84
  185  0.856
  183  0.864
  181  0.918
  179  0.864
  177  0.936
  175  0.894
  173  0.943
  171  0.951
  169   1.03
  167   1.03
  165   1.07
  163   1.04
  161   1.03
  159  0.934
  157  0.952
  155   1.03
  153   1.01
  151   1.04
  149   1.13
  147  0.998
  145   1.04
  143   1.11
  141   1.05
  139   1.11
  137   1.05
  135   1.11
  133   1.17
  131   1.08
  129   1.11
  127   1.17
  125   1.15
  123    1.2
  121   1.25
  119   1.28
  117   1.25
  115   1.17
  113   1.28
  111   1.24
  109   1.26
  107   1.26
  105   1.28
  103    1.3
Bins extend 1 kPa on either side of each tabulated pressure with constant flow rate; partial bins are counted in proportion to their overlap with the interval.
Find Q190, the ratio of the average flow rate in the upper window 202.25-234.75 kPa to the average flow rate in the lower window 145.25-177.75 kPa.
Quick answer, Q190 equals 0.61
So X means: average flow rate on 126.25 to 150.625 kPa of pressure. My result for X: 1.09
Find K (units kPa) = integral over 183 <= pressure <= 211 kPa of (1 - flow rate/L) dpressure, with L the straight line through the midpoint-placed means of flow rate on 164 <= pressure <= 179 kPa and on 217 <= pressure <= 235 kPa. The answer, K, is 7.56 kPa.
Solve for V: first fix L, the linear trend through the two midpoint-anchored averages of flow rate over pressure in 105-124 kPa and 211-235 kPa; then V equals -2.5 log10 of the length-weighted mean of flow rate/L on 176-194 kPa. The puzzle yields 0.03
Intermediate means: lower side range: 1.25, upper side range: 0.692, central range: 0.862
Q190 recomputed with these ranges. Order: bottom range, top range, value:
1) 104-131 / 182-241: 0.57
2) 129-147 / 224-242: 0.82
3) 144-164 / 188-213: 0.57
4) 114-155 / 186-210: 0.56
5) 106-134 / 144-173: 0.84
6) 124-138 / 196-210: 0.44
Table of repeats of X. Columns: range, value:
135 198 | 0.96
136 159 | 1.04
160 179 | 0.985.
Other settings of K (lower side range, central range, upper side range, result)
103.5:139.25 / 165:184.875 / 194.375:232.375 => -2.1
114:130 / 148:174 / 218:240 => 1.1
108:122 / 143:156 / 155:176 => 0.3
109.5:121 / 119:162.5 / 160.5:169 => 2.1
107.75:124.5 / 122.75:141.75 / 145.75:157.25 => 0.4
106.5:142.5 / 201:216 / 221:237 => 7.9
